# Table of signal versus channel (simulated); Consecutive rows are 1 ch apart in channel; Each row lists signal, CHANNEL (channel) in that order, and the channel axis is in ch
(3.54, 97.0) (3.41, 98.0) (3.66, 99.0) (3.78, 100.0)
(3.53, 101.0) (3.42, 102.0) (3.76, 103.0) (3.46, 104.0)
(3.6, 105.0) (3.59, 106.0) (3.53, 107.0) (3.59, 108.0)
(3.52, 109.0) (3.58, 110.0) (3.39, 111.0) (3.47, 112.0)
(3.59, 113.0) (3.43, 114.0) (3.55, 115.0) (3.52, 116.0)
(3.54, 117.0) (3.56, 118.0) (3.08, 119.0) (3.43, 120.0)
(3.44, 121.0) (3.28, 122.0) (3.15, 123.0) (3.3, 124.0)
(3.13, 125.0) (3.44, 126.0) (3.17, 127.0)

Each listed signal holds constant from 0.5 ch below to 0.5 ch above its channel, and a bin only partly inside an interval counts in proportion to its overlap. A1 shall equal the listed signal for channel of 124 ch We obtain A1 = 3.3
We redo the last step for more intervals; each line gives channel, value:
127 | 3.17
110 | 3.58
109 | 3.52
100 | 3.78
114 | 3.43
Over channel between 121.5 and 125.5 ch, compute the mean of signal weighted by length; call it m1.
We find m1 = 3.21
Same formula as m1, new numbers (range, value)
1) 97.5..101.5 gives 3.59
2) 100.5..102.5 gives 3.47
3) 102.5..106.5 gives 3.6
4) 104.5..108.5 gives 3.58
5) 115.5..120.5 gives 3.43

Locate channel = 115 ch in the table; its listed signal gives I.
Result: 3.55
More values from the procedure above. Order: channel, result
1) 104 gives 3.46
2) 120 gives 3.43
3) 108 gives 3.59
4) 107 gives 3.53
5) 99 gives 3.66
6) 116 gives 3.52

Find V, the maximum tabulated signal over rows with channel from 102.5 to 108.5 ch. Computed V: 3.76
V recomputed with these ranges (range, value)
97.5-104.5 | 3.78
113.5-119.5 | 3.56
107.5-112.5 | 3.59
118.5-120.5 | 3.43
